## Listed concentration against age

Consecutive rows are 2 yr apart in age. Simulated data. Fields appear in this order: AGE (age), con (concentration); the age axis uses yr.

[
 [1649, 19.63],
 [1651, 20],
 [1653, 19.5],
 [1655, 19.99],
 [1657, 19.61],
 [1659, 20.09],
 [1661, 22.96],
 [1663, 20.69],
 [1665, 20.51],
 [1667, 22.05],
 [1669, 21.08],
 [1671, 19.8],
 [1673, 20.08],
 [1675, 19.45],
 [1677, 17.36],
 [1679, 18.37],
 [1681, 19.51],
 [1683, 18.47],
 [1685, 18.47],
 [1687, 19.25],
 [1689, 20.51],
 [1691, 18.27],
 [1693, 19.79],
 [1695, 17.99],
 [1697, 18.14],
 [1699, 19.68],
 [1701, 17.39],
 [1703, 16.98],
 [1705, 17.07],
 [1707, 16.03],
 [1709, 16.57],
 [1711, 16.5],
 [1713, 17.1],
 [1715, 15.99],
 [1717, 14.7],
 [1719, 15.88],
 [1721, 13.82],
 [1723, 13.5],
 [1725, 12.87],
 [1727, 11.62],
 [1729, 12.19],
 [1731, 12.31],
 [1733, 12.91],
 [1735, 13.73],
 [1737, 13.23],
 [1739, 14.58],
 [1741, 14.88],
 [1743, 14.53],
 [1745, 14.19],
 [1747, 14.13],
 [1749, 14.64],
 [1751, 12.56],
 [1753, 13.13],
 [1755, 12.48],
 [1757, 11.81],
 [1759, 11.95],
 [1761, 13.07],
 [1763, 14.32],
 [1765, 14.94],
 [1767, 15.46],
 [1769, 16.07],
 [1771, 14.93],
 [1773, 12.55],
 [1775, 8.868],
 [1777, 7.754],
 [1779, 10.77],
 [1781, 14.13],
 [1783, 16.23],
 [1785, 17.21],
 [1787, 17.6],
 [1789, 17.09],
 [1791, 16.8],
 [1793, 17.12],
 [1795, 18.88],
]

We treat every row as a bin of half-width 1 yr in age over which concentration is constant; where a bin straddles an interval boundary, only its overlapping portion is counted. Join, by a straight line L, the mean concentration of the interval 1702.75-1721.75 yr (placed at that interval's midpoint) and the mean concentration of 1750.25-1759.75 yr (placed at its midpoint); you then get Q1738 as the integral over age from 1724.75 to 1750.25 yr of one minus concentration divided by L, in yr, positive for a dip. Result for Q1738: 0.5 yr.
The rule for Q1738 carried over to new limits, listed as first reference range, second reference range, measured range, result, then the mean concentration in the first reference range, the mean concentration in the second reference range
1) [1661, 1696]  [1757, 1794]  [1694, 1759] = 8.6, 19.6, 14.2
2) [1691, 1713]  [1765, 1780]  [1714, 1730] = 2.3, 17.6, 12.5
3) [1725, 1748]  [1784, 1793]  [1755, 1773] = 1.8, 13.5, 17.2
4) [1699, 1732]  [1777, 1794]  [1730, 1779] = 6.6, 15.2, 15.4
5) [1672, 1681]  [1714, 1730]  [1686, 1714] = -2.9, 18.9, 13.8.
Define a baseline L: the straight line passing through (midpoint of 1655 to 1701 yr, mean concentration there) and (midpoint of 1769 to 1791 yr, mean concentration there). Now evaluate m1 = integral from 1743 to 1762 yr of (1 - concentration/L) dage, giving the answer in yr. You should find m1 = 2.8 yr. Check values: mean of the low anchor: 19.6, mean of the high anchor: 14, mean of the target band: 13.2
